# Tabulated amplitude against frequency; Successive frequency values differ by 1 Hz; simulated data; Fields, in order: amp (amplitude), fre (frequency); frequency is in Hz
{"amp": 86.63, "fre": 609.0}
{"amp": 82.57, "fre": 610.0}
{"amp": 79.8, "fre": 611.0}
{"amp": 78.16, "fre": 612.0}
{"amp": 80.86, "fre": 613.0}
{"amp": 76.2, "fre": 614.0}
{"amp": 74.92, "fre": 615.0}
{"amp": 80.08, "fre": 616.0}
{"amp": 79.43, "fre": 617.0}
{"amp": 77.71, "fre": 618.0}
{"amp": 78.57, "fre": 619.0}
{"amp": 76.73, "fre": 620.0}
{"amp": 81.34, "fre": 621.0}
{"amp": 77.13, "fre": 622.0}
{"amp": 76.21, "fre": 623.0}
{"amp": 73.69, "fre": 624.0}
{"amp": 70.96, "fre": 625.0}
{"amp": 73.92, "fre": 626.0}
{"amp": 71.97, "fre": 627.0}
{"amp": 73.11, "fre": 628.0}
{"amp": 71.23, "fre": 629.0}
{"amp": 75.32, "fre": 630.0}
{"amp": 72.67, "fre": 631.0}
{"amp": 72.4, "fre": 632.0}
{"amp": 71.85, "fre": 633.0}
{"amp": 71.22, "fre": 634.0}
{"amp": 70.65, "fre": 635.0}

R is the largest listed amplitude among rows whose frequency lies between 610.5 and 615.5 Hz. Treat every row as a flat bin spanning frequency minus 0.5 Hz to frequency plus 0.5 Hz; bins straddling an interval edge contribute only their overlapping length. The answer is 80.86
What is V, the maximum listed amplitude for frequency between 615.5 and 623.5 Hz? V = 81.34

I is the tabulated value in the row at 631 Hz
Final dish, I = 72.67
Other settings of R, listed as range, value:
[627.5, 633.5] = 75.32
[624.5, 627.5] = 73.92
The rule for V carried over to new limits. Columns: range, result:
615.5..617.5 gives 80.08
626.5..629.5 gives 73.11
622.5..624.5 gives 76.21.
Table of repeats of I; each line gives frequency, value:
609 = 86.63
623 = 76.21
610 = 82.57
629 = 71.23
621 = 81.34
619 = 78.57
